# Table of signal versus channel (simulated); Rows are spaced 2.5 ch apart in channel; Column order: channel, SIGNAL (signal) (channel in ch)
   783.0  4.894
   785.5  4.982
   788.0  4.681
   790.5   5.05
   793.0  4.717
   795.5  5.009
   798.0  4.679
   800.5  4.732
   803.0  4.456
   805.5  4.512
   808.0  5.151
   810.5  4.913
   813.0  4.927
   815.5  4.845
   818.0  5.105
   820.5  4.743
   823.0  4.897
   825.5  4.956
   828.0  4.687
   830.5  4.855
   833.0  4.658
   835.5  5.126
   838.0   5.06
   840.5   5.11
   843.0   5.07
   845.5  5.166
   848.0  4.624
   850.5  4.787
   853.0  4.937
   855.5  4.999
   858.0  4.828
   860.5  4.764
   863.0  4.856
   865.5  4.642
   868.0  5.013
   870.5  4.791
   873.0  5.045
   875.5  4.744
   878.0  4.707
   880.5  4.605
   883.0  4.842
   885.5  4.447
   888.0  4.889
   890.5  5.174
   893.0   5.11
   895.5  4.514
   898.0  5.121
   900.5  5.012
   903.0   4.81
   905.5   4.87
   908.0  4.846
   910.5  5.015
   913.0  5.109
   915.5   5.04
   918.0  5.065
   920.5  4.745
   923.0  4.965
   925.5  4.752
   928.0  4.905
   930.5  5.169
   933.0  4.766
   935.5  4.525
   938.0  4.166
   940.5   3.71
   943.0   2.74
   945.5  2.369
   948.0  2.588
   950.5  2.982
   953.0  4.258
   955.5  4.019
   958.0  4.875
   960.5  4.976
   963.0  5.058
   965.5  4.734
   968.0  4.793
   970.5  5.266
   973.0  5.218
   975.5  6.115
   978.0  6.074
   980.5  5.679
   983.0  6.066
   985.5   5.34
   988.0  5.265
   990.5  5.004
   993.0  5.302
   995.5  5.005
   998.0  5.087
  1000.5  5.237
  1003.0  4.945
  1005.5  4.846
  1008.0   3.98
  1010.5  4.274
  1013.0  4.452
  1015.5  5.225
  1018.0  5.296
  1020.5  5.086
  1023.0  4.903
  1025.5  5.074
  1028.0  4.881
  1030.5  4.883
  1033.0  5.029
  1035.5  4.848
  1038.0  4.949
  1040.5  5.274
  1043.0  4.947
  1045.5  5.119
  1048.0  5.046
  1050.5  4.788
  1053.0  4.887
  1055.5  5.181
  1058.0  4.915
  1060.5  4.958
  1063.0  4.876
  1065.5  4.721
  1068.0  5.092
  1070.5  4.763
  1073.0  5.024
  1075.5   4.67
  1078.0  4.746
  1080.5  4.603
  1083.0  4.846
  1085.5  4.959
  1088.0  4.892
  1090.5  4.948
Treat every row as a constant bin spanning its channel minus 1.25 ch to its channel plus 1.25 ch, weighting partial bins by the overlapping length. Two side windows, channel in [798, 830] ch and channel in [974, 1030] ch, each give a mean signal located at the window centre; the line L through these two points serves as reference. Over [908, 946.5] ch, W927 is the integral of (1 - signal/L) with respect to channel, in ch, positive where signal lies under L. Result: 4.0 ch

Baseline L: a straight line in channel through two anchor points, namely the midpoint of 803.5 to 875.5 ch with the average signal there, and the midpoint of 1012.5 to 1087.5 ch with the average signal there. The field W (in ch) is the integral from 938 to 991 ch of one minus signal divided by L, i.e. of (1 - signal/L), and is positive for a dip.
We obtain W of 3.34 ch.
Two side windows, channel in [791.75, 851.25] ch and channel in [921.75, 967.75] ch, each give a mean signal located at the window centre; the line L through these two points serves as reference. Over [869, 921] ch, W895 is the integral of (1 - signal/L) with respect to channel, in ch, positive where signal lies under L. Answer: -4.78 ch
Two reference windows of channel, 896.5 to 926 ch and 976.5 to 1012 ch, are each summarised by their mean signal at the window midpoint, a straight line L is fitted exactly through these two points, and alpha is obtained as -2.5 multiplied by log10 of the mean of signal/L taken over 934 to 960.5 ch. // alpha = 0.34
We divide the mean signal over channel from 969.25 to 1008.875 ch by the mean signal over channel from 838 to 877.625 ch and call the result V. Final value 1.1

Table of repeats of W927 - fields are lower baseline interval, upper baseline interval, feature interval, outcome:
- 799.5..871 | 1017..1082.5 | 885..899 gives 0.0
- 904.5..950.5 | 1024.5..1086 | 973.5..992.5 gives -4.2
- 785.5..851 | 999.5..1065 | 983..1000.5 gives -1.2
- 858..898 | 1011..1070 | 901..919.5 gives -0.4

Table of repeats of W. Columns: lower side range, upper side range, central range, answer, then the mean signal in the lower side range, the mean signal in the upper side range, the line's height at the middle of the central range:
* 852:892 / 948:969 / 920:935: -1.17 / 4.83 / 4.35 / 4.52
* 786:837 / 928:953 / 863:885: -2.42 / 4.84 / 3.76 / 4.32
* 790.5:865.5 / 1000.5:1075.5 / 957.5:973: -0.26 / 4.87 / 4.91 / 4.89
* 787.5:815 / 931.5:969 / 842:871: -2.25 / 4.81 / 4.04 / 4.52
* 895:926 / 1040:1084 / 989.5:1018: 0.27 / 4.93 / 4.91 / 4.92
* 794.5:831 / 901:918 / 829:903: 0.35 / 4.83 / 4.96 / 4.9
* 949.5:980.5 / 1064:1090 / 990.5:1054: -0.82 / 4.91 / 4.84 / 4.87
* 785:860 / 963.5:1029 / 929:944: 2.44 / 4.87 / 5.12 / 5.04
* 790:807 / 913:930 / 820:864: -0.88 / 4.73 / 4.94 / 4.8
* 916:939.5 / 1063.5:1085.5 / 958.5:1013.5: -3.82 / 4.78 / 4.82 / 4.8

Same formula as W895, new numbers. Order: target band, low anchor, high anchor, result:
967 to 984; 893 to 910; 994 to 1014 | -2.9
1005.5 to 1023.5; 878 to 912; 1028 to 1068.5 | 0.7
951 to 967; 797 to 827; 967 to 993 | 2.4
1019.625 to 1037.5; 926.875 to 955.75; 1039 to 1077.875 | -1.1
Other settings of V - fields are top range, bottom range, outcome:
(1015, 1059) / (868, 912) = 1.03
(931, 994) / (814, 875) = 0.95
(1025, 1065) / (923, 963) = 1.21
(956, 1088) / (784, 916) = 1.03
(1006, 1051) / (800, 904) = 1.01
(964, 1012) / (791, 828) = 1.07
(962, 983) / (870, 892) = 1.13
